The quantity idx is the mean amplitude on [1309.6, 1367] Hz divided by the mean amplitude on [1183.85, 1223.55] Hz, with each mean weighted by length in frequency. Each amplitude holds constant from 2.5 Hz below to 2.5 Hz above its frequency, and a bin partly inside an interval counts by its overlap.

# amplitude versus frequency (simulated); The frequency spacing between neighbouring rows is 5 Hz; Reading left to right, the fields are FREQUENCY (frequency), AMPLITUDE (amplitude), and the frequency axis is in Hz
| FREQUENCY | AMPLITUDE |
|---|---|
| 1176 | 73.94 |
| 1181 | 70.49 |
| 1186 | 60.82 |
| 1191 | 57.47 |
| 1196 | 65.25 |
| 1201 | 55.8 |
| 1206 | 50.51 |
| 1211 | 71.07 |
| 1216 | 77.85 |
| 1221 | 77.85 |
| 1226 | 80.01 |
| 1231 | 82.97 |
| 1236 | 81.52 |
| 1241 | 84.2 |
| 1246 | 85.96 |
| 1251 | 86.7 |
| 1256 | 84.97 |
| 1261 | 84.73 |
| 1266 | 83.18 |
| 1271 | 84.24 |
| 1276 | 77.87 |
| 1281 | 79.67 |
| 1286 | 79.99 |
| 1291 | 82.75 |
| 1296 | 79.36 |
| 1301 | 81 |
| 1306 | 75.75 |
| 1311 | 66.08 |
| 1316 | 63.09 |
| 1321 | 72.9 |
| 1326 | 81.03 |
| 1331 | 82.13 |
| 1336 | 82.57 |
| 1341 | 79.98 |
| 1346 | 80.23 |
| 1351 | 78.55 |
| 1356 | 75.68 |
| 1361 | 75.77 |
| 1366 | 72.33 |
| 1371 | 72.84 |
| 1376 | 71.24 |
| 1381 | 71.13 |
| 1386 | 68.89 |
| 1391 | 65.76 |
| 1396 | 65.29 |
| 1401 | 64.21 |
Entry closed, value 1.18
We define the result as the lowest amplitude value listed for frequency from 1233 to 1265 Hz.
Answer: 81.52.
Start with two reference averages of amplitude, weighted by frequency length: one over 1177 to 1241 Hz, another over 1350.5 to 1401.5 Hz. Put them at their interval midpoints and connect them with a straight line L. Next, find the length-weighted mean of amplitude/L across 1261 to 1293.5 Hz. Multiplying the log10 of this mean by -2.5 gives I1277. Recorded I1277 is -0.159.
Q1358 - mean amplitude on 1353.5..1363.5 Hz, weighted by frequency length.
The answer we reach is 75.7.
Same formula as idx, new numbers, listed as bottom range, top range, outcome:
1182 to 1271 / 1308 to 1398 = 0.98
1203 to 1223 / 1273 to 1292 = 1.16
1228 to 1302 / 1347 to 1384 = 0.90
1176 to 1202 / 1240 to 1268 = 1.34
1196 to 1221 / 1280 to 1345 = 1.18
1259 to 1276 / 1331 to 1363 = 0.95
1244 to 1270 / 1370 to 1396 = 0.82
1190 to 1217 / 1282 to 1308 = 1.28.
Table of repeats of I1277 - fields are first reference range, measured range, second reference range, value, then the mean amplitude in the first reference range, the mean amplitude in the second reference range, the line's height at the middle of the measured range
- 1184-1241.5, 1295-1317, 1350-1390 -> -0.024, 70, 72.8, 71.7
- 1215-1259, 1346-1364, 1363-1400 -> -0.075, 82.6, 69.5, 71.9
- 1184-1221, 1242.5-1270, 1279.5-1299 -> -0.150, 63.7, 80.5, 74.1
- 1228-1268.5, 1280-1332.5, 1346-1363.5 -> 0.054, 84.2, 77.2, 80.4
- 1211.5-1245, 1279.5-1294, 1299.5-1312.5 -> -0.069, 80.4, 74.4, 75.9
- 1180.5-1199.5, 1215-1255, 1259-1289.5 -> -0.137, 62.4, 81.6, 72.6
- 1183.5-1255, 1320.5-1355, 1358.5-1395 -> -0.121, 73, 70.9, 71.4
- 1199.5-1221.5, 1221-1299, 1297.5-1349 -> -0.168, 66.1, 76.6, 70.7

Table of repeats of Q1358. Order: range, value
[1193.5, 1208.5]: 57.2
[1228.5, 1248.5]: 83.7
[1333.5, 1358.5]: 79.4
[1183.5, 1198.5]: 61.2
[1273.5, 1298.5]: 79.9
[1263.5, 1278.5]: 81.8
